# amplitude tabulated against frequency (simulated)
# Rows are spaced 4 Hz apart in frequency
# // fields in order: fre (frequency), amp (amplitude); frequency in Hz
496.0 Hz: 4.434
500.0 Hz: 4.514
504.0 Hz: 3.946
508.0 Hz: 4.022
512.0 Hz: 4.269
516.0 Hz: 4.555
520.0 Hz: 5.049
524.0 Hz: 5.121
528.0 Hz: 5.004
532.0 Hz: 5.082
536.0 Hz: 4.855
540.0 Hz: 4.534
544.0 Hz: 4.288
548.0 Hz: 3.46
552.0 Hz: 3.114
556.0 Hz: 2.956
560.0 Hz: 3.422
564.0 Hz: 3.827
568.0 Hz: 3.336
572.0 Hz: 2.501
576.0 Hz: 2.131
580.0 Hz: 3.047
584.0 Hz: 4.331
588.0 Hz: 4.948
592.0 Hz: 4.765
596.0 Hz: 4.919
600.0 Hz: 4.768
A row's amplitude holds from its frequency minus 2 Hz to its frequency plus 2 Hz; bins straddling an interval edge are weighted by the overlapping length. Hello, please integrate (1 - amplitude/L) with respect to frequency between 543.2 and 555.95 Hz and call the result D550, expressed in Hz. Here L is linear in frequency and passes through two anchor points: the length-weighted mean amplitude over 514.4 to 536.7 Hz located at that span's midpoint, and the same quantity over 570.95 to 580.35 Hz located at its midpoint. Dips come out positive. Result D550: 1.1 Hz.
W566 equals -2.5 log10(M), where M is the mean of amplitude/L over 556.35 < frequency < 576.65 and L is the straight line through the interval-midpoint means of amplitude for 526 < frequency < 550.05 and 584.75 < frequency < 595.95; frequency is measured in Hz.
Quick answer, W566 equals 0.45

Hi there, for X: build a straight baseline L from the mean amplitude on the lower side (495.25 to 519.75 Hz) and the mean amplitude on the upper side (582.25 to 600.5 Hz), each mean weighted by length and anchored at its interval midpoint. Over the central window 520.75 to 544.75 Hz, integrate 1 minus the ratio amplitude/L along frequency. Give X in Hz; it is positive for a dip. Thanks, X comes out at -2.1 Hz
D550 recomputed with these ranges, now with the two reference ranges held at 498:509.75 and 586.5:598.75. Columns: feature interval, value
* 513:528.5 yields -2.1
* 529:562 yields 3.6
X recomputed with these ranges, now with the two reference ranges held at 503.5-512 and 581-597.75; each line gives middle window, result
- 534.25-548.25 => -0.27 Hz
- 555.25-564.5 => 2.17 Hz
